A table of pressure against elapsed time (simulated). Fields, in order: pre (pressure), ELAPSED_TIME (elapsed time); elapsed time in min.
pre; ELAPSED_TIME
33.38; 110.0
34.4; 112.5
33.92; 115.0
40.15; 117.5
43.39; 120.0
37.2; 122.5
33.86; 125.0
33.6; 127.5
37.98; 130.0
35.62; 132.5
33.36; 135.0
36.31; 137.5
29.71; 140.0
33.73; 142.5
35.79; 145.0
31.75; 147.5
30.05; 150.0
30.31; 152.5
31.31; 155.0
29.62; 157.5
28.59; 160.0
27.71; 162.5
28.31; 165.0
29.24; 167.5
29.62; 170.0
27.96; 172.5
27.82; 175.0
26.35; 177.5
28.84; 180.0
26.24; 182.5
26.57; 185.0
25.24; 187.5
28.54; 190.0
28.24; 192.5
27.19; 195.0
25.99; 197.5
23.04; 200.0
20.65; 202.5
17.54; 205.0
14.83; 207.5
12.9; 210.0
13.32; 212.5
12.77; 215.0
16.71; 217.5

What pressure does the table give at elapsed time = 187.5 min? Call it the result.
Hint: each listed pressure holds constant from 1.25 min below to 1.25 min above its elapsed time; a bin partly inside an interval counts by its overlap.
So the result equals 25.24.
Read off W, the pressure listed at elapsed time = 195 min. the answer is 27.19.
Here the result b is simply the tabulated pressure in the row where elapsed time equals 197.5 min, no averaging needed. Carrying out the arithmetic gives 25.99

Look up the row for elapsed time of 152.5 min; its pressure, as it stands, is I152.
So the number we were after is 30.31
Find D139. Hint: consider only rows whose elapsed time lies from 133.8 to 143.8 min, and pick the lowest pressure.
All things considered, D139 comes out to 29.71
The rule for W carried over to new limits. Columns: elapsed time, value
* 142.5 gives 33.73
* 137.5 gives 36.31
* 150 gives 30.05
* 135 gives 33.36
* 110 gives 33.38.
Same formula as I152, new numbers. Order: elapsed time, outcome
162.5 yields 27.71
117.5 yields 40.15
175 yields 27.82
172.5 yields 27.96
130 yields 37.98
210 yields 12.9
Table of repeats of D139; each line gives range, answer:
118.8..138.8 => 33.36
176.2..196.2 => 25.24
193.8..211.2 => 12.9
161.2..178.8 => 26.35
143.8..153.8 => 30.05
